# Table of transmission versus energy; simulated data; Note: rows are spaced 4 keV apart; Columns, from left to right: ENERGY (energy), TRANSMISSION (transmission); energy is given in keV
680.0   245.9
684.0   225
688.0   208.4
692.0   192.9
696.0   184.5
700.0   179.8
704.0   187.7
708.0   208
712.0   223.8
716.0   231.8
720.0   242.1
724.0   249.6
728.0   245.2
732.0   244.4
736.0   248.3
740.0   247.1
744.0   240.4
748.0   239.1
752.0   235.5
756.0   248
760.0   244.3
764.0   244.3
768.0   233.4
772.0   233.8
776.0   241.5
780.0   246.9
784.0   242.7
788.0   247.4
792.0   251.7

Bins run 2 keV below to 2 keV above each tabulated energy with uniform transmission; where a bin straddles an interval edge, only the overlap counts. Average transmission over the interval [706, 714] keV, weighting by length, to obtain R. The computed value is 216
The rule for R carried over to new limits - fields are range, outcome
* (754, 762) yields 246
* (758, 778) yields 239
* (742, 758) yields 241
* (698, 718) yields 206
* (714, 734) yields 243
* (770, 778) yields 238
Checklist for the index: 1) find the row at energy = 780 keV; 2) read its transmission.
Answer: 246.9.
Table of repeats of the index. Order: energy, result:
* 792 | 251.7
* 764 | 244.3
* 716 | 231.8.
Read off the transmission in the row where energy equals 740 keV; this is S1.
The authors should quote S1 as 247.1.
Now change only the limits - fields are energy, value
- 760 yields 244.3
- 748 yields 239.1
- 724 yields 249.6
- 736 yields 248.3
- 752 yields 235.5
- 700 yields 179.8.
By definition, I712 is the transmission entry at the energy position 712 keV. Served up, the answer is 223.8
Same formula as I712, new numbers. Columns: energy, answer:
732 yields 244.4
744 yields 240.4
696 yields 184.5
